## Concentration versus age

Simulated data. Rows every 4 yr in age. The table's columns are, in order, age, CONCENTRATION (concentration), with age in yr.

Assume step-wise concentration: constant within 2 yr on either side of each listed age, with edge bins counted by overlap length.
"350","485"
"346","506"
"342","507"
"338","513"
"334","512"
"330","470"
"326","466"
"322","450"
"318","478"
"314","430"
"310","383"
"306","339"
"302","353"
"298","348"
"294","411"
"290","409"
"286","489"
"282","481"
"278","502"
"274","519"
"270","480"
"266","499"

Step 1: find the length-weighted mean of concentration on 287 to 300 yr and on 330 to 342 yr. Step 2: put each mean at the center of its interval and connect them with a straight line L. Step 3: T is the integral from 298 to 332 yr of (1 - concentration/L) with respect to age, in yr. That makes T 2.7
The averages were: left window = 397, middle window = 417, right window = 504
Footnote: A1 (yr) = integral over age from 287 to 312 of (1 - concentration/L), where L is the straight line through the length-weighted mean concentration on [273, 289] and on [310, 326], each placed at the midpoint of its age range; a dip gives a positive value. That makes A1 4.8 yr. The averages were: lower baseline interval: 491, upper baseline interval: 446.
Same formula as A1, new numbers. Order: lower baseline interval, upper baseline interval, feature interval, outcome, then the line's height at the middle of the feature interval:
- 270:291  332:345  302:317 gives 3.3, 497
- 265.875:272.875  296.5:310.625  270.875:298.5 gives -1.8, 429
